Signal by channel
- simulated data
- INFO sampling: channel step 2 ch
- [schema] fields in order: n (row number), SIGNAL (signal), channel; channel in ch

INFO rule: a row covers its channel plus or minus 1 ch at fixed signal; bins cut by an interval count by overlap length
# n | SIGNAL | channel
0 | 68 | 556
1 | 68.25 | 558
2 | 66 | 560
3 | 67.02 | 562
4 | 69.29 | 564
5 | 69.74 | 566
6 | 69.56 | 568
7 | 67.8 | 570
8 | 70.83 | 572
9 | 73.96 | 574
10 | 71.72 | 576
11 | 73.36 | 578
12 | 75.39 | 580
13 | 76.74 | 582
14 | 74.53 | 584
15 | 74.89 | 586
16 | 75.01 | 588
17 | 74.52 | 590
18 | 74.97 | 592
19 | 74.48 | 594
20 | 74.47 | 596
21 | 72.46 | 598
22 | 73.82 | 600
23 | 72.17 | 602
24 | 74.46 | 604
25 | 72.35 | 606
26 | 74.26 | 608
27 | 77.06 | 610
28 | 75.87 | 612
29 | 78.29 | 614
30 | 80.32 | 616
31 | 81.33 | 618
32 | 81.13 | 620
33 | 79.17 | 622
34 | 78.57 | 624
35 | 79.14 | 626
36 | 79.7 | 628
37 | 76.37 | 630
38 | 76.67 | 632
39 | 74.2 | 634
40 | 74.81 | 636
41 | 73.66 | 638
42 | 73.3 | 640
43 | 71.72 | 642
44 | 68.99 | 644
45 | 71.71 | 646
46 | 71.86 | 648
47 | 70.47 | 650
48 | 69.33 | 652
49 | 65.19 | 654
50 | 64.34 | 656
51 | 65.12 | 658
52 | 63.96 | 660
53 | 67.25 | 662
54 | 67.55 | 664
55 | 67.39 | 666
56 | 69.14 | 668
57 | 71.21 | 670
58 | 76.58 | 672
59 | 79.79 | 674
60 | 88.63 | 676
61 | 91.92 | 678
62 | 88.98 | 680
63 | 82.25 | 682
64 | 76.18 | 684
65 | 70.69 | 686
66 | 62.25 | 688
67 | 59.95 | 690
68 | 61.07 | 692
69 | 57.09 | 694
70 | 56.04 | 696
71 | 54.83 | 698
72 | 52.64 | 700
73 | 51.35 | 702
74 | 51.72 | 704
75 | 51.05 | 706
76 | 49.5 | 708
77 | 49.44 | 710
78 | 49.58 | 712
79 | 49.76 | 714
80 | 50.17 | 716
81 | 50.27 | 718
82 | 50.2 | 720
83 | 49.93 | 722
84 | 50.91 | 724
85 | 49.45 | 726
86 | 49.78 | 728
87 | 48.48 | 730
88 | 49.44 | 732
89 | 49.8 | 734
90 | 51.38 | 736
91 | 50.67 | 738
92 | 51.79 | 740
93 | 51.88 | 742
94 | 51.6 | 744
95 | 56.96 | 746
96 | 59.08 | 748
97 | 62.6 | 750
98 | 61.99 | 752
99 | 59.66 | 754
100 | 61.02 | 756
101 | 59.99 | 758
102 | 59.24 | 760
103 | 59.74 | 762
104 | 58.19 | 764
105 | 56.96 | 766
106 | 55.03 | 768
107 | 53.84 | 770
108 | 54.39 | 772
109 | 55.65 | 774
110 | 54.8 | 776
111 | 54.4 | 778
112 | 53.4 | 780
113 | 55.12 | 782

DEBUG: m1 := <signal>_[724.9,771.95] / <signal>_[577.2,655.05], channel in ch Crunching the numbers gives 0.74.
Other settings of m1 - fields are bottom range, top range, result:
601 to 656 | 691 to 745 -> 0.69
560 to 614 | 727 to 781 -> 0.76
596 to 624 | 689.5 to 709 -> 0.71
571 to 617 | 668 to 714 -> 0.87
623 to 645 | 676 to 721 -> 0.80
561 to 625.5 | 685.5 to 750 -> 0.71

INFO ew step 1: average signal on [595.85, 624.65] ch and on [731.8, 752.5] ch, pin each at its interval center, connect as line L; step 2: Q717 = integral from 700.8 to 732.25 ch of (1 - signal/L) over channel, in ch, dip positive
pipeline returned 4.5 ch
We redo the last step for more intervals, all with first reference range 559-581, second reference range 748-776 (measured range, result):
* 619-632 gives -2.32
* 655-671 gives -0.62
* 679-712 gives 1.03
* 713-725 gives 2.12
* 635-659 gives -1.64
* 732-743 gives 1.63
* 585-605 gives -1.54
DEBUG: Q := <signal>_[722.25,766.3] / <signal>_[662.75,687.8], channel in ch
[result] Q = 0.71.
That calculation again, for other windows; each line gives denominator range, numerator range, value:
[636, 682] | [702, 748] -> 0.70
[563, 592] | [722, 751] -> 0.72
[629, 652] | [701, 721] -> 0.69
